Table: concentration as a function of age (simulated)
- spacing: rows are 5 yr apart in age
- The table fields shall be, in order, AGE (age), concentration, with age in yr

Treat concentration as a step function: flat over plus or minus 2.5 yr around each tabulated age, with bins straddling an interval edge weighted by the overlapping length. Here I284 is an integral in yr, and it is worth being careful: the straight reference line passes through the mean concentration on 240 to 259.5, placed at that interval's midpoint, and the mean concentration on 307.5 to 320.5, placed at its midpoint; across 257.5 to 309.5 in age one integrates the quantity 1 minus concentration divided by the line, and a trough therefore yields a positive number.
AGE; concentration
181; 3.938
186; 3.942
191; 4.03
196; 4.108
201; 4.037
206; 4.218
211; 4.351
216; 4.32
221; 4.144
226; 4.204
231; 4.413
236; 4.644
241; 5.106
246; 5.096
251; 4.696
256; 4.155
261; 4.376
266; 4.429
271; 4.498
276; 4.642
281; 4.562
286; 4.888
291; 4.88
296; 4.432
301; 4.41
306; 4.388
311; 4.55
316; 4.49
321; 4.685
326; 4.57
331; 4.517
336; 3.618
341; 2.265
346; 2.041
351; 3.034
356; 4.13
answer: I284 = 0.9 yr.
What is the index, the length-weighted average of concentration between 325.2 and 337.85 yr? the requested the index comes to 4.22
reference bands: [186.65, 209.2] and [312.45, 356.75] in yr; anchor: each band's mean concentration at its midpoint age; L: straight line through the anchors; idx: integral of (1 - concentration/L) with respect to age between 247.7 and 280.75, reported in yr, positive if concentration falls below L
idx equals -4.9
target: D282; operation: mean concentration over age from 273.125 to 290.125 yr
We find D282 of 4.71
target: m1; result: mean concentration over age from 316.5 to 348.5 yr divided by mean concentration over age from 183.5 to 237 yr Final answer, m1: 0.9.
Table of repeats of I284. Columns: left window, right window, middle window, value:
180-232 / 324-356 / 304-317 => -3.39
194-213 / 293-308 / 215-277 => -3.37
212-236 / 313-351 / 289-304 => -2.50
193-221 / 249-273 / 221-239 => -0.45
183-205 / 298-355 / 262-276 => -1.90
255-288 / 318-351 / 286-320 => -4.28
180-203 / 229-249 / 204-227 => 0.88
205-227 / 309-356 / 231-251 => -3.39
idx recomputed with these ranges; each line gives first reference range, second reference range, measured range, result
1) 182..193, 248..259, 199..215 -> -0.4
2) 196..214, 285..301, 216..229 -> 0.2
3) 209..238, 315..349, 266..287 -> -3.0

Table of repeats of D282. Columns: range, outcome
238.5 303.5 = 4.63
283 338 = 4.5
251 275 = 4.42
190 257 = 4.41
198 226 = 4.21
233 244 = 4.86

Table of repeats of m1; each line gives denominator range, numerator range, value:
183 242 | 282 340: 1.04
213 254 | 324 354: 0.73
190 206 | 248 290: 1.11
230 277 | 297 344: 0.90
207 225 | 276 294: 1.11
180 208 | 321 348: 0.88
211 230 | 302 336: 1.05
